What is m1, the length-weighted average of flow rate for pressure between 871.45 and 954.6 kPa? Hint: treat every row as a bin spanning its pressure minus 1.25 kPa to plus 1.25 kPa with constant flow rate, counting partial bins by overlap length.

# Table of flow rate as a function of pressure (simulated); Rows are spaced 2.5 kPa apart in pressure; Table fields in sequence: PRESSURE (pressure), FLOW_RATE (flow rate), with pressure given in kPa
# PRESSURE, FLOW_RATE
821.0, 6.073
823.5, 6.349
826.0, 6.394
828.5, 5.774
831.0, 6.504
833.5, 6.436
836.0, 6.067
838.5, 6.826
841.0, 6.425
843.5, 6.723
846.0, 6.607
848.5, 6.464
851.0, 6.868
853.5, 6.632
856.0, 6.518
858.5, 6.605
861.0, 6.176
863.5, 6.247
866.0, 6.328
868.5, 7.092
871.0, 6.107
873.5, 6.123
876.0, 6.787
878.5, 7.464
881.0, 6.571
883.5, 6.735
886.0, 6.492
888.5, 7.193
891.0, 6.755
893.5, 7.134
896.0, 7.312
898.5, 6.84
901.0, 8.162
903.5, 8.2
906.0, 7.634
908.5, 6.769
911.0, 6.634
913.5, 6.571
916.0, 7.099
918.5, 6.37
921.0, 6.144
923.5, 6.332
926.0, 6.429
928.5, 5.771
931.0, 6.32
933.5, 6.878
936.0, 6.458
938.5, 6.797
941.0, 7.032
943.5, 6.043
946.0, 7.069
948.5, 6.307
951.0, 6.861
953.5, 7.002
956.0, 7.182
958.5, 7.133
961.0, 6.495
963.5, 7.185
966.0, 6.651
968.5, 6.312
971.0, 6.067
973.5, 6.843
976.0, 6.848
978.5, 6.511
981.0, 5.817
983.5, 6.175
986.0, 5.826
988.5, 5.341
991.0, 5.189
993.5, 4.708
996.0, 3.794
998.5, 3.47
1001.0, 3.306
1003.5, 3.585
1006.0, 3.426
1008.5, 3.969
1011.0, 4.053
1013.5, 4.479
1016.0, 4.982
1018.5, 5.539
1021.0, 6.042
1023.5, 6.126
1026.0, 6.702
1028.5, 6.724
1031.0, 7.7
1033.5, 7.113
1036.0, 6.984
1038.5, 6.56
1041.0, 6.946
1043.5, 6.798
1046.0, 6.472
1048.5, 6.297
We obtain 6.79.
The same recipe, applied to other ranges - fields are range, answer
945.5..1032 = 5.74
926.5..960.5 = 6.67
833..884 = 6.56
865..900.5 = 6.81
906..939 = 6.54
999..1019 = 4.09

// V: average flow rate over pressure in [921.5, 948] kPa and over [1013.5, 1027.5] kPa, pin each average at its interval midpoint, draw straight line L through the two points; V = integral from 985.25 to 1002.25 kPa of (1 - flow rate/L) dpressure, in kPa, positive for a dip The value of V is 4.3 kPa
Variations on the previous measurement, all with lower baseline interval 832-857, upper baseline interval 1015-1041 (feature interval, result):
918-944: 0.4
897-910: -1.9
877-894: -0.9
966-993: 1.8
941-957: -0.6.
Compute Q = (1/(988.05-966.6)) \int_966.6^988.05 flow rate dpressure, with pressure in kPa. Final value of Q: 6.27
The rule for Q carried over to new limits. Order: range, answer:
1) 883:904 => 7.18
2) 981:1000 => 4.97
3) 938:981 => 6.7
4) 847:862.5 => 6.54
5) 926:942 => 6.53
